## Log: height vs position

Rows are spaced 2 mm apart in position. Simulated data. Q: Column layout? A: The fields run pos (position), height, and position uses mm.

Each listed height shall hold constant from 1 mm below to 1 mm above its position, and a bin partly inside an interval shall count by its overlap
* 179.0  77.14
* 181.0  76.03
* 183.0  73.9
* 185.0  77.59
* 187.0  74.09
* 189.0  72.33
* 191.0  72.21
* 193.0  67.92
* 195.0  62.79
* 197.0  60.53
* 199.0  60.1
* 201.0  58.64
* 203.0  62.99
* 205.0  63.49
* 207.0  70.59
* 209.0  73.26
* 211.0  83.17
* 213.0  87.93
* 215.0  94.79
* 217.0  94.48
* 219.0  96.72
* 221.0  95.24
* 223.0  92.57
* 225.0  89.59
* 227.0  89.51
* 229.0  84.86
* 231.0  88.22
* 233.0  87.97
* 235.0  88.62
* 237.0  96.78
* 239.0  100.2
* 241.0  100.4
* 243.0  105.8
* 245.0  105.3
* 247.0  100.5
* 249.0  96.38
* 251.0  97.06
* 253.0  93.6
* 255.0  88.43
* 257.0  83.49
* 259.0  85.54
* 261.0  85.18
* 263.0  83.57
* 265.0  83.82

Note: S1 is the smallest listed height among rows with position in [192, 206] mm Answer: 58.64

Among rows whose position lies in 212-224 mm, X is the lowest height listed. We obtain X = 87.93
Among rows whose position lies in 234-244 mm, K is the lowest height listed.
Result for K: 88.62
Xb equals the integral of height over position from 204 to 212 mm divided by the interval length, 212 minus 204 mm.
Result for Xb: 72.6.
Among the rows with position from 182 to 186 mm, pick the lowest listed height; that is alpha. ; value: 73.9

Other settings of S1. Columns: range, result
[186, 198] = 60.53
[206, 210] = 70.59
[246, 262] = 83.49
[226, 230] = 84.86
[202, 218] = 62.99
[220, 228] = 89.51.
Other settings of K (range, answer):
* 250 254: 93.6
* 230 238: 87.97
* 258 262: 85.18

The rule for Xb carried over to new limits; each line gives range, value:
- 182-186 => 75.7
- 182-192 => 74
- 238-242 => 100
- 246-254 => 96.9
